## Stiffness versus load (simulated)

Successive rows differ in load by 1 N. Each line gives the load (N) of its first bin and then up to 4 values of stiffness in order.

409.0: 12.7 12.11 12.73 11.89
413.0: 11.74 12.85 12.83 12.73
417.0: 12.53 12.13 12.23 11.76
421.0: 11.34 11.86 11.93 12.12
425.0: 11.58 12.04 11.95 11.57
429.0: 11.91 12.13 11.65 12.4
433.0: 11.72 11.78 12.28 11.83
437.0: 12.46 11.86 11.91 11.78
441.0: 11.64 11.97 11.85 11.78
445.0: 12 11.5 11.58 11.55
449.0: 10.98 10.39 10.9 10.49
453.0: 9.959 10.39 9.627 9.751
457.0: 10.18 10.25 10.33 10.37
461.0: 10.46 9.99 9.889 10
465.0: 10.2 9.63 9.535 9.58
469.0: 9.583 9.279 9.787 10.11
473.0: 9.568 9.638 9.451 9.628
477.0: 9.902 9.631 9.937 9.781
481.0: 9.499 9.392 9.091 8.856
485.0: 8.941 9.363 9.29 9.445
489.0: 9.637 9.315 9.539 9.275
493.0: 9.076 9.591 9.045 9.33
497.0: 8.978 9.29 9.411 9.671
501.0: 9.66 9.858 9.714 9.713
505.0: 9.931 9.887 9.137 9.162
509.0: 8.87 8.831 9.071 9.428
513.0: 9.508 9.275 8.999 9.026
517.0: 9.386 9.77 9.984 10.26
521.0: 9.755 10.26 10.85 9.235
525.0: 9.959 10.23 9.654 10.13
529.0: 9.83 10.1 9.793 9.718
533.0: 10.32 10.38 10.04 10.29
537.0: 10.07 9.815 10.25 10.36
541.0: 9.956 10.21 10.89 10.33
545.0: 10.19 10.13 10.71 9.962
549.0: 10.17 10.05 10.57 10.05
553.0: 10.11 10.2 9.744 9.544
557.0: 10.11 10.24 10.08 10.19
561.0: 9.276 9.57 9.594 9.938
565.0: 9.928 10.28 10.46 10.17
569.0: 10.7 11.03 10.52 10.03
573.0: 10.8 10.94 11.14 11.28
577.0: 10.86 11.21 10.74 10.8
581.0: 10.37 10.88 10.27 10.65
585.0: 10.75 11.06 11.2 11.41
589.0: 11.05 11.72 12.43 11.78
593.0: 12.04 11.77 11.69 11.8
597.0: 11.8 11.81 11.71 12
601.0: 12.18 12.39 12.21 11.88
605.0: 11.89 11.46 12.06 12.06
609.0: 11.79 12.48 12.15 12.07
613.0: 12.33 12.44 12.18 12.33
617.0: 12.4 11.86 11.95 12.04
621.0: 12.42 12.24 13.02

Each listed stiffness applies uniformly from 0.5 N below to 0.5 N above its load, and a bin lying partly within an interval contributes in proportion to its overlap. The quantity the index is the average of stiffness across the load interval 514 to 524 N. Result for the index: 9.75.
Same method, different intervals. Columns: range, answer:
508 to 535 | 9.71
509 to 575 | 10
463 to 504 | 9.52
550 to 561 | 10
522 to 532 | 9.98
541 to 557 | 10.2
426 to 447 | 11.9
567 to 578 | 10.8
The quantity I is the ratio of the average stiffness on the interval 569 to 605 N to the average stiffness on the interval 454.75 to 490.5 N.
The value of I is 1.2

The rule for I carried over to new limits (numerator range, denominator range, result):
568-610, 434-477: 1.07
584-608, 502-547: 1.19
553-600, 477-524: 1.14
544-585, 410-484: 0.94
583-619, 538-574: 1.16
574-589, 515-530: 1.11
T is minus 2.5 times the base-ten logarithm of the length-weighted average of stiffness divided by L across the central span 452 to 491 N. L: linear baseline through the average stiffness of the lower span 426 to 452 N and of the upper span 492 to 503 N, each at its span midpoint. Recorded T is 0.08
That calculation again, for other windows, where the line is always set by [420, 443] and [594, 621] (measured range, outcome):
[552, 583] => 0.16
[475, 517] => 0.26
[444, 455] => 0.09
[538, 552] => 0.17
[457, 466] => 0.17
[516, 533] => 0.20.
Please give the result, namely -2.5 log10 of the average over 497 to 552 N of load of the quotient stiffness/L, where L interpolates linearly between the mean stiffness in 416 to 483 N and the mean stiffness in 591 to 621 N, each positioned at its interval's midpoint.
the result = 0.16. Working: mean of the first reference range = 10.9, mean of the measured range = 9.85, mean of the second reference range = 12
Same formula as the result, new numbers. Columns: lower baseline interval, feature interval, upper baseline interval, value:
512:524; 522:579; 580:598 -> 0.02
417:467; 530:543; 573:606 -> 0.12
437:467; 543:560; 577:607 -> 0.11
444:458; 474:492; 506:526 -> 0.08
